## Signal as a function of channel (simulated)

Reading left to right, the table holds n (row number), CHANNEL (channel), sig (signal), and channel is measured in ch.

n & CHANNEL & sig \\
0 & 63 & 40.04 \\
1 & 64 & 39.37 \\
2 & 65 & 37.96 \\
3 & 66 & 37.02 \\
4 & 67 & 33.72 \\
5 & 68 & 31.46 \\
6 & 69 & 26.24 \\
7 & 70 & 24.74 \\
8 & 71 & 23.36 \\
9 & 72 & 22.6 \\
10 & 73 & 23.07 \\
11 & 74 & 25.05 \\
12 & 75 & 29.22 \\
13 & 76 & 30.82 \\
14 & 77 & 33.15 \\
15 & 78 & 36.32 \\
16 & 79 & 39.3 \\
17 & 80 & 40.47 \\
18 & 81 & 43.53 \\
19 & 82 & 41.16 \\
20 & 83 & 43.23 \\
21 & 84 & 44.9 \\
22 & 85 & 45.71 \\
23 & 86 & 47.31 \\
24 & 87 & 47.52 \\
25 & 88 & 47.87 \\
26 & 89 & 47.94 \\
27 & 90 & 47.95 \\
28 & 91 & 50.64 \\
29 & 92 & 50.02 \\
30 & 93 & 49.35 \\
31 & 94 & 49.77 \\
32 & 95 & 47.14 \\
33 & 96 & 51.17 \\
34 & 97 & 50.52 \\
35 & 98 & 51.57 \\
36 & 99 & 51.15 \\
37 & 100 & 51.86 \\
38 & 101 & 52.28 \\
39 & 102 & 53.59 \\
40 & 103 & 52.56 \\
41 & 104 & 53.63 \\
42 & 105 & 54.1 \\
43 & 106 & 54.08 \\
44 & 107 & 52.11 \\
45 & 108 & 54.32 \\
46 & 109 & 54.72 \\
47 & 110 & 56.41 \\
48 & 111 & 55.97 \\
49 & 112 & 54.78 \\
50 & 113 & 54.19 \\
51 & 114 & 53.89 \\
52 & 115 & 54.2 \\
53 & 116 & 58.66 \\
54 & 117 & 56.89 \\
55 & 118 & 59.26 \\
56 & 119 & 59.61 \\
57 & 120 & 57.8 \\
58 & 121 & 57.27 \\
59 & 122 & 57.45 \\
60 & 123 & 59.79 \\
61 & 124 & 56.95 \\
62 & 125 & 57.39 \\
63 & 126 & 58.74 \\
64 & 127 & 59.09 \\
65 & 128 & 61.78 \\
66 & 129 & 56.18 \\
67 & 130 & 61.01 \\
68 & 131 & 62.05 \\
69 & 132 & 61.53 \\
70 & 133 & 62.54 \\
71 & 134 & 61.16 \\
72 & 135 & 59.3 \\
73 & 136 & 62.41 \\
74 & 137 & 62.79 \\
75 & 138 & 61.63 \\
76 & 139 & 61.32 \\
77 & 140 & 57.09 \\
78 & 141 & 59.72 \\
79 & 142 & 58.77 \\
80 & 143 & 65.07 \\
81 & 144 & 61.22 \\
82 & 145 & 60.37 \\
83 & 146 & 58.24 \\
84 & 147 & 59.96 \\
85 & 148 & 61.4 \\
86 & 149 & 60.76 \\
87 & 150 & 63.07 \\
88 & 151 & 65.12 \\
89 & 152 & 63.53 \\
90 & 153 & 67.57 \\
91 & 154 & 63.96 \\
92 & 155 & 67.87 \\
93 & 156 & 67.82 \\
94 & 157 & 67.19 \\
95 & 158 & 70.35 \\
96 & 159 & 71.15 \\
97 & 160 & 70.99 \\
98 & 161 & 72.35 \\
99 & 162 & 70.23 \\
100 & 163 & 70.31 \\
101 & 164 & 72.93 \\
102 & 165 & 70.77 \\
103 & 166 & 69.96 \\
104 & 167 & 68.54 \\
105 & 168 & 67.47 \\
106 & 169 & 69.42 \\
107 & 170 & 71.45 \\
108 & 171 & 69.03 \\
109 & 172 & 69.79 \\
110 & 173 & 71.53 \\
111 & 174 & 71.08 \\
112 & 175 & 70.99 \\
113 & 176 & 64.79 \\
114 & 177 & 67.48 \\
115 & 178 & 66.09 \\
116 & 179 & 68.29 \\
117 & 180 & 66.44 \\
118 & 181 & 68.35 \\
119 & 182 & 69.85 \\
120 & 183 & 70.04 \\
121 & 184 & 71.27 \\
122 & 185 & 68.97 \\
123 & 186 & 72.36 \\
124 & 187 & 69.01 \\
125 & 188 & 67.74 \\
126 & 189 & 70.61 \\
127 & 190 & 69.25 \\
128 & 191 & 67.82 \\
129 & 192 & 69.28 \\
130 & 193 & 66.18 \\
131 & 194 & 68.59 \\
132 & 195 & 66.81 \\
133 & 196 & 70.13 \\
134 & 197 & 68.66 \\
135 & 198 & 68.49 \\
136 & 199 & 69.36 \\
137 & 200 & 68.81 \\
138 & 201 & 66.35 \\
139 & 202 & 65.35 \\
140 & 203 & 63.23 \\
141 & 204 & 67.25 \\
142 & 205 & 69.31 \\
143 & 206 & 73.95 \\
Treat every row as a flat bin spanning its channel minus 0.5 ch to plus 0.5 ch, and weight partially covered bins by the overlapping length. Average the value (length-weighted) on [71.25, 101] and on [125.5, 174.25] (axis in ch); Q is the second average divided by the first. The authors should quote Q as 1.5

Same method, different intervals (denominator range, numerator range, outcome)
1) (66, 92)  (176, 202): 1.83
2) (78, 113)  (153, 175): 1.41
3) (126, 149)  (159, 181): 1.15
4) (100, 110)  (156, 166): 1.32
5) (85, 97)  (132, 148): 1.25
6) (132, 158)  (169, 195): 1.10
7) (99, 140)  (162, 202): 1.21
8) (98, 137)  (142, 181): 1.18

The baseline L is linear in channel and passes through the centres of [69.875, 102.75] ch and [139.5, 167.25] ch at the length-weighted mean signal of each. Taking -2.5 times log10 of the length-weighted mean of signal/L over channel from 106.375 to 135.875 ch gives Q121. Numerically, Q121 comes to -0.07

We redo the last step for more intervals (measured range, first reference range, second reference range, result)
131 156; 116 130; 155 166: 0.05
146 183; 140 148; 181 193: -0.05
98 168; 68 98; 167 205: -0.13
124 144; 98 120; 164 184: 0.00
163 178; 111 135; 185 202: -0.07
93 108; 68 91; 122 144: -0.13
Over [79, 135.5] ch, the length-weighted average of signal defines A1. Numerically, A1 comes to 53.4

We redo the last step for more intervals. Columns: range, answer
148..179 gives 68.3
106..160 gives 60.3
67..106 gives 42.5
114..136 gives 58.9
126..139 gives 60.9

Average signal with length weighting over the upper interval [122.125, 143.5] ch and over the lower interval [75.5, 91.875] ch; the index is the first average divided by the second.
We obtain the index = 1.40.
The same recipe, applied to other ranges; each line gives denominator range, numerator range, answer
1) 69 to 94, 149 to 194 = 1.77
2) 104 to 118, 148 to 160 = 1.20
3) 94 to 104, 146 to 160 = 1.27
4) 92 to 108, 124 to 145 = 1.17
